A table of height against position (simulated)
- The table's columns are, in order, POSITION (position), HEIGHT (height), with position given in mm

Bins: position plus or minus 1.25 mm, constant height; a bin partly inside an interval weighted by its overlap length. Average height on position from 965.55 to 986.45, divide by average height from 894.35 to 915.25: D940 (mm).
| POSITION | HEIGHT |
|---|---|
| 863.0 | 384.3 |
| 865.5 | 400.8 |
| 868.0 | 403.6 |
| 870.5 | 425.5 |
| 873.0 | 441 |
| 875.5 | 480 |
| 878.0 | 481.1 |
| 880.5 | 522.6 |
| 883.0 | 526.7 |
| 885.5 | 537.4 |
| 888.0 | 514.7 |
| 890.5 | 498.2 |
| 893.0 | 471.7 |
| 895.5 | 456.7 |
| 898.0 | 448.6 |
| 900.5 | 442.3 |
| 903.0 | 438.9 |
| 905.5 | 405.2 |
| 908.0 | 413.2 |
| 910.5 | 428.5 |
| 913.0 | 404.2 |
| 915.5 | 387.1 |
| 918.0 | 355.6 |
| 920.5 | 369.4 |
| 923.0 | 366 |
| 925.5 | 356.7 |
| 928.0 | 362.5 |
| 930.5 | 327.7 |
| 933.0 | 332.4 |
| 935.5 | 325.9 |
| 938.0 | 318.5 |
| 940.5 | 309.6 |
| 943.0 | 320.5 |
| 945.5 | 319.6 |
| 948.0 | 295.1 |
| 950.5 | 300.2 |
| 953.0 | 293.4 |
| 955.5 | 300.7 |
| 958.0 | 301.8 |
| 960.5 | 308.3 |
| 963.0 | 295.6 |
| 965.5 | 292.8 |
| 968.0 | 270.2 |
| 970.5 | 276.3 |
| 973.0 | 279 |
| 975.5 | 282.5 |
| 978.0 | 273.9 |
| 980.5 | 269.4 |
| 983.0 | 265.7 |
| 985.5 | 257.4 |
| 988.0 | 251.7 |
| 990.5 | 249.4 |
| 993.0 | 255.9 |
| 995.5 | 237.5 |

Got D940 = 0.64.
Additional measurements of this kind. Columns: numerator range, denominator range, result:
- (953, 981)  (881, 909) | 0.61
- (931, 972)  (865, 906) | 0.65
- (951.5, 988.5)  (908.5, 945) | 0.79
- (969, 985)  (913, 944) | 0.79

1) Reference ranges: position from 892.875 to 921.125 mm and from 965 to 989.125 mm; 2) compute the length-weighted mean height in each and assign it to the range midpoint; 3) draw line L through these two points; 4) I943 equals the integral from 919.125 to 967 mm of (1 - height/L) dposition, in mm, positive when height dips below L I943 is 3.0 mm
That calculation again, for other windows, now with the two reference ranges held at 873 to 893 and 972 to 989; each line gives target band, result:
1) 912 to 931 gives 2.0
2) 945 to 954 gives 1.1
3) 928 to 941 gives 1.8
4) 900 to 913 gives 0.7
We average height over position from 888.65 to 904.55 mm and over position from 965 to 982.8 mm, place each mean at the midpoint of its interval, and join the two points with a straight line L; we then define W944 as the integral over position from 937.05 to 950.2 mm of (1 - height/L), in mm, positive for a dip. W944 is 1.4 mm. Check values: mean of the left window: 460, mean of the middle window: 312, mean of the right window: 276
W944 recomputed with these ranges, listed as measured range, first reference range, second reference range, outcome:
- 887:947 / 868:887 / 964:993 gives 1.7 mm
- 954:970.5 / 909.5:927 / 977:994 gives 0.5 mm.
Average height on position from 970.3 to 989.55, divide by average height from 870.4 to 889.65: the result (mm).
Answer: 0.54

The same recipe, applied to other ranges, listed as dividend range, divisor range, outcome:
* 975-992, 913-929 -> 0.71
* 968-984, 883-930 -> 0.64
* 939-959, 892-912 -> 0.70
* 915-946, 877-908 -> 0.72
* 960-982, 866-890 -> 0.59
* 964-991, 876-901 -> 0.55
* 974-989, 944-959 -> 0.88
